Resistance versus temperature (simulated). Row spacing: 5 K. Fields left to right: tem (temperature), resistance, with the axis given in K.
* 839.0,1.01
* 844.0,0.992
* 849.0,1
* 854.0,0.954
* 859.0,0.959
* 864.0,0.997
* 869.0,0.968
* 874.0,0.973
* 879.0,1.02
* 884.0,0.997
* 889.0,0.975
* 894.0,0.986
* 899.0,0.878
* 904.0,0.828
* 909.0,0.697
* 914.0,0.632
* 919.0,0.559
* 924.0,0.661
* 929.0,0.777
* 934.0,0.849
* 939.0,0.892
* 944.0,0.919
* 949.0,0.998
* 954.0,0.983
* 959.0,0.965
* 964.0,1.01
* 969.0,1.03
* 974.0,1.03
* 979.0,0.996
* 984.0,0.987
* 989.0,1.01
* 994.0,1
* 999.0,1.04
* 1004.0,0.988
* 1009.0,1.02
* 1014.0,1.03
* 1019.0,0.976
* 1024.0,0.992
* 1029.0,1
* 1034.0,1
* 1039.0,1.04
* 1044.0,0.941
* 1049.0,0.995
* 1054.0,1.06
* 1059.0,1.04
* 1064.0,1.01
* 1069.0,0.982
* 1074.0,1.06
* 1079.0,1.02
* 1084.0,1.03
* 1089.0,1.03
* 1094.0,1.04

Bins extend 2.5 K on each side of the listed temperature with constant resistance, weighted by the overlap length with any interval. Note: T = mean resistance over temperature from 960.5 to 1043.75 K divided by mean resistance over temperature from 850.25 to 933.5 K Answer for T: 1.16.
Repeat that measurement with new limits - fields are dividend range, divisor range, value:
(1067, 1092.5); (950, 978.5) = 1.02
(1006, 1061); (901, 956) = 1.26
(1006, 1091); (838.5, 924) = 1.13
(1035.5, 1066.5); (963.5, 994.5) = 1.00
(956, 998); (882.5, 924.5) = 1.25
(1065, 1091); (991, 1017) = 1.01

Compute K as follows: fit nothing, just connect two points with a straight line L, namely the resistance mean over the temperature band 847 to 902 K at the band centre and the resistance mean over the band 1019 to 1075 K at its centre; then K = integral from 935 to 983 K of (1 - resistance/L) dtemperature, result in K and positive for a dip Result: 0.6 K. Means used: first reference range 0.972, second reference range 1.01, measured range 0.976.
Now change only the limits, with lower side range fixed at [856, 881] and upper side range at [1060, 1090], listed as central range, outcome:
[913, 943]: 7.6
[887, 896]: 0.1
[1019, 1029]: 0.2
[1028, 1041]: 0.0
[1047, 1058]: -0.1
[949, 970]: 0.1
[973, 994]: 0.0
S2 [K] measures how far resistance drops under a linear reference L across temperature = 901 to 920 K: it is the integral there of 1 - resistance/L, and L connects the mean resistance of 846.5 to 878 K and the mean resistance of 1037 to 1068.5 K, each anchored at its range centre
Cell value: 5.6 K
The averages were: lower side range 0.977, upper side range 1.01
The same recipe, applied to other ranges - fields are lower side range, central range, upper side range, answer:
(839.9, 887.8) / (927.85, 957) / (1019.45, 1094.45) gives 2.5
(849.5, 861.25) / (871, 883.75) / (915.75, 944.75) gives -1.3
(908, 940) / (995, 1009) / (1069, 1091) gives -2.3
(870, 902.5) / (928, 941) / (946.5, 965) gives 1.8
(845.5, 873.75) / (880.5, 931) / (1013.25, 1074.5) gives 9.2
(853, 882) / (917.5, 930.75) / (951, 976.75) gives 4.4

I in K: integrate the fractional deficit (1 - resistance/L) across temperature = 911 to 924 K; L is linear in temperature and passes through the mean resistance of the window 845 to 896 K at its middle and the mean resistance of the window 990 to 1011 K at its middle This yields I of 5.0 K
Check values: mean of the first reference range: 0.983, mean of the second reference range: 1.01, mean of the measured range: 0.612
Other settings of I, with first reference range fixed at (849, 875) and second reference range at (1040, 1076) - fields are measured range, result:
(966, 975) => -0.30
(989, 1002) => -0.22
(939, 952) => 0.57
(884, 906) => 1.16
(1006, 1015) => -0.17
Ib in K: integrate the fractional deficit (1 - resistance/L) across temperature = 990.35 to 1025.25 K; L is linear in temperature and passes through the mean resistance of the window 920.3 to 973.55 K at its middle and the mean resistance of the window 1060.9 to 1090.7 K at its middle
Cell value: -1.7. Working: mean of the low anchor 0.905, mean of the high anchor 1.02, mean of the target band 1.01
